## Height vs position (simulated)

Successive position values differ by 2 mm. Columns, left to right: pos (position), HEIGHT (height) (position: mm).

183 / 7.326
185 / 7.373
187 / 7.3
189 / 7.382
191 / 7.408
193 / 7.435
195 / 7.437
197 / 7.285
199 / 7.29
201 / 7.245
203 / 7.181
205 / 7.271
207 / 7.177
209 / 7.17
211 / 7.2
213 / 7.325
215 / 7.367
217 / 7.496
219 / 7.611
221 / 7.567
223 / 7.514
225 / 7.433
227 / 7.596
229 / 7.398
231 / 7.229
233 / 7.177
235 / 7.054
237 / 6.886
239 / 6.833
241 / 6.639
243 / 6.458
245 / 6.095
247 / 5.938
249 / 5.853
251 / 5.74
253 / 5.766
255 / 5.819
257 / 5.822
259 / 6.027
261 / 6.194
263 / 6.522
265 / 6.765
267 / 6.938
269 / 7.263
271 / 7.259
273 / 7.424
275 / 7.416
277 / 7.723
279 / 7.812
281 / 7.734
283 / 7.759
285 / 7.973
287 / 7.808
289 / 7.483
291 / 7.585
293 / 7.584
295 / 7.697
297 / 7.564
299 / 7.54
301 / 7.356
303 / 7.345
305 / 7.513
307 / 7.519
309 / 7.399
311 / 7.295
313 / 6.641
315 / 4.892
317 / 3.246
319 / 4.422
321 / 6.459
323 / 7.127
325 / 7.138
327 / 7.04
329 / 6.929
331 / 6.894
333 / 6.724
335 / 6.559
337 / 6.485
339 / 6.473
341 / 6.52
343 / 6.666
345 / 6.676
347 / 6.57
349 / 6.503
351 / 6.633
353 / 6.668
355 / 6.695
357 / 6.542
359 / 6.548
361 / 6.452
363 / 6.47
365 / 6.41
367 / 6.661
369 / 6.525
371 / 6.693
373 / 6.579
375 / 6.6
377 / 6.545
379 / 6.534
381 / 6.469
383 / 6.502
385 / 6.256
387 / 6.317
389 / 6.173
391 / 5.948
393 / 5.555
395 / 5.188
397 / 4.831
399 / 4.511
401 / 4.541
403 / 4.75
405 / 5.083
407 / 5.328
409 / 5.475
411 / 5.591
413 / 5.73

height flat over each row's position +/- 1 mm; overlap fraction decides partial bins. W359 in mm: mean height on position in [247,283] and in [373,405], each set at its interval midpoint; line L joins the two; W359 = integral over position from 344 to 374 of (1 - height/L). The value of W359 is -2.82 mm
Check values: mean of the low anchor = 6.72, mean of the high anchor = 5.78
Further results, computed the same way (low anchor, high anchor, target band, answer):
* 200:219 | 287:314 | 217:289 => 3.9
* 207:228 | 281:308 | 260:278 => 1.2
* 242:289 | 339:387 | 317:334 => 0.6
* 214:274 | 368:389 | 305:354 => 0.7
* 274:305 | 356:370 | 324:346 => 0.6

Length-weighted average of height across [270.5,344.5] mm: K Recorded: 7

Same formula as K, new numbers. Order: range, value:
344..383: 6.57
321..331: 6.98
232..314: 7.01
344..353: 6.6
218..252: 6.88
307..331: 6.32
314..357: 6.35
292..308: 7.51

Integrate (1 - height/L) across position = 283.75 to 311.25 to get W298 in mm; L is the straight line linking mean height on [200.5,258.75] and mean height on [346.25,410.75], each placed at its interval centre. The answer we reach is -4.4 mm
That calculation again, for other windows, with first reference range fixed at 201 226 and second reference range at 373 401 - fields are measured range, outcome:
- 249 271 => 2.08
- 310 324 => 1.67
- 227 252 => 1.74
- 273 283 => -1.22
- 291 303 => -1.56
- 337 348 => -0.49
